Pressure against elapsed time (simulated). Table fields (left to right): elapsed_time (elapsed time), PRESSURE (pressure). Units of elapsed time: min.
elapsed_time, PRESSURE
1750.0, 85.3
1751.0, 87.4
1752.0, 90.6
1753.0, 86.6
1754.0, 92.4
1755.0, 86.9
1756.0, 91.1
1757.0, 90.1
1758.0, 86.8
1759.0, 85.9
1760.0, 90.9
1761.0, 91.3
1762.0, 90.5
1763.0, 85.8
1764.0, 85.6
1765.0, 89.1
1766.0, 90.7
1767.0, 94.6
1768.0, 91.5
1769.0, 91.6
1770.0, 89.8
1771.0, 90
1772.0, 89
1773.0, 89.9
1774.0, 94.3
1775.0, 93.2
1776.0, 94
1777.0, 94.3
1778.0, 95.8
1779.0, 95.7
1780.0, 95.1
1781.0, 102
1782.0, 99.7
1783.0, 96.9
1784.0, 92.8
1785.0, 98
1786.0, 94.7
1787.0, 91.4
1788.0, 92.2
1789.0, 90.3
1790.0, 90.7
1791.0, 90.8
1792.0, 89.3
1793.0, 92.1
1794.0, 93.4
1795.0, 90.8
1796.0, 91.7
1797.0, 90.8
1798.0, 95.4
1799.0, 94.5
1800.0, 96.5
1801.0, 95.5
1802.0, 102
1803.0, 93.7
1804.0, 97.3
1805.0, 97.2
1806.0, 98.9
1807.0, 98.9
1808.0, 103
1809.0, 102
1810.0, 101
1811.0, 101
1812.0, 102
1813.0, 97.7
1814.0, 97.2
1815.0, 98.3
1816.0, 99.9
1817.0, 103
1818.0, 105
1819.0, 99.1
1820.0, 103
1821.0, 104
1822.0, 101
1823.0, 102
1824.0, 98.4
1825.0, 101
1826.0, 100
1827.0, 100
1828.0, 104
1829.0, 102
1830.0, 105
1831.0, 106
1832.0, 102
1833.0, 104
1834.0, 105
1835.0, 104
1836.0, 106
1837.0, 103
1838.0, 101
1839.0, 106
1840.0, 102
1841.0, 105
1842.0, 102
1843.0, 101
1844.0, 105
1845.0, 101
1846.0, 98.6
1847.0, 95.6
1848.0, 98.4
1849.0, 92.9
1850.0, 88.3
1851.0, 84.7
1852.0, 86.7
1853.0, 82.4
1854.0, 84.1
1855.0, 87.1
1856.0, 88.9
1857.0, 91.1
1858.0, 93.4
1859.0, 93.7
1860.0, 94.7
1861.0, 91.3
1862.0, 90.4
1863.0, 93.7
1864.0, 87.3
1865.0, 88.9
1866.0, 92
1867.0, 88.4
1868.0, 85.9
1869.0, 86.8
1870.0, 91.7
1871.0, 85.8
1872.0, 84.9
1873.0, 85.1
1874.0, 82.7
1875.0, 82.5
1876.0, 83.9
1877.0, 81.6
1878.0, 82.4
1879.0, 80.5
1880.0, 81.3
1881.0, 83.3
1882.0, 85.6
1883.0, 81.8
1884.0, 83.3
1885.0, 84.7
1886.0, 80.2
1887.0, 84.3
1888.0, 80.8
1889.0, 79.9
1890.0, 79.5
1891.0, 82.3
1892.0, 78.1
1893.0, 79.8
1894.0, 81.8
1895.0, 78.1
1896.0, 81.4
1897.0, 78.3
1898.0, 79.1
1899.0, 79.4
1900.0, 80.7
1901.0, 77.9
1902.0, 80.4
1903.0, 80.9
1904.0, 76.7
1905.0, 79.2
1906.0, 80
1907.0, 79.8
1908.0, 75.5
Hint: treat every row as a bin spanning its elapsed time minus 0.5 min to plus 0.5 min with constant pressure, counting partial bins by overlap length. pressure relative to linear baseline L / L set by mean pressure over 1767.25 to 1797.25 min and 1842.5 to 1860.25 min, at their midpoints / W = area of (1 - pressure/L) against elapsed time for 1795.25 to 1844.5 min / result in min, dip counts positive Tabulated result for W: -4.1 min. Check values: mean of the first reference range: 93.1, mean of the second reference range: 92.6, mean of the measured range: 101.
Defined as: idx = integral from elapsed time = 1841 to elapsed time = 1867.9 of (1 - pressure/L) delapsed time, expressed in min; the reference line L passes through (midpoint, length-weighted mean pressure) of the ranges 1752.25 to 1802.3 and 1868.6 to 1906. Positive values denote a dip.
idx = -2.4 min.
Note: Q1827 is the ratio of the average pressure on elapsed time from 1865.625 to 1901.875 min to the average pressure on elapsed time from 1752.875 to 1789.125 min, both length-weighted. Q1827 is 0.9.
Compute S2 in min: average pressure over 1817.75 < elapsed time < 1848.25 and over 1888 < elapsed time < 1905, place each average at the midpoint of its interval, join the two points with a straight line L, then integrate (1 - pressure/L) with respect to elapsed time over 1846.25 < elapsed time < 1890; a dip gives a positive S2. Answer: 1.43 min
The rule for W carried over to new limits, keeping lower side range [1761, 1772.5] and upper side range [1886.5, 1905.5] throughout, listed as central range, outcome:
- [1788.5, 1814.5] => -2.6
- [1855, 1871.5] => -1.5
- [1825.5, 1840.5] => -3.3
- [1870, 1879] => -0.3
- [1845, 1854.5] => -0.8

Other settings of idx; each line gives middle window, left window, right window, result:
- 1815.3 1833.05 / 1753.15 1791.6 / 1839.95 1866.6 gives -1.8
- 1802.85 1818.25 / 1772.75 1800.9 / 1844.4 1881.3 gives -1.3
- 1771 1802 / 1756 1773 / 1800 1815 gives 0.2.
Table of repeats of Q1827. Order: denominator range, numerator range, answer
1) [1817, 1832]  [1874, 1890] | 0.81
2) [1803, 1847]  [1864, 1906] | 0.81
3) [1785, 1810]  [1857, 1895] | 0.90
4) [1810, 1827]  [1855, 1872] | 0.89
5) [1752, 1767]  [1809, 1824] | 1.13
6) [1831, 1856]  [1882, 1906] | 0.82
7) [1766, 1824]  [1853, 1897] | 0.89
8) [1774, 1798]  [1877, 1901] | 0.86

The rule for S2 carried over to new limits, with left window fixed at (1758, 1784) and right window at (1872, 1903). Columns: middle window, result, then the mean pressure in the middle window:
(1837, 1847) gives -1.92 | 102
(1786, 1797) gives -0.14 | 91.4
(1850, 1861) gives -0.58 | 88.8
